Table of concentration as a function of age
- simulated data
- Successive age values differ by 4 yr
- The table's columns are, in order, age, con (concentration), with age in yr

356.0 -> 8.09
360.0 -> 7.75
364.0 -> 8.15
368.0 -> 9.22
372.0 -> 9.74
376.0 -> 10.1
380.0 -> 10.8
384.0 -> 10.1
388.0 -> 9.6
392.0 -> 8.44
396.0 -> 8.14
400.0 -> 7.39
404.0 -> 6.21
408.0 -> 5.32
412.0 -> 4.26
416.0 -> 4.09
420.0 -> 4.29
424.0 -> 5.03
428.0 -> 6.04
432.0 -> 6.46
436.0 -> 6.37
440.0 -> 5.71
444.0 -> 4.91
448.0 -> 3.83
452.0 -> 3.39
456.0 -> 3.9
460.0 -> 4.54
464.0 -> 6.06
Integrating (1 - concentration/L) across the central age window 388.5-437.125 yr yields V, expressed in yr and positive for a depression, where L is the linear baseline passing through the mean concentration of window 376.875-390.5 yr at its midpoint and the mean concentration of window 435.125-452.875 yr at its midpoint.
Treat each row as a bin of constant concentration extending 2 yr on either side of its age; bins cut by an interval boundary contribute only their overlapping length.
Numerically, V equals 9.0 yr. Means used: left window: 10.1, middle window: 6.11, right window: 4.84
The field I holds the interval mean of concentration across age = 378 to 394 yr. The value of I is 9.73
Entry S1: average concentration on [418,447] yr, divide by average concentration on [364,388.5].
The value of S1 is 0.6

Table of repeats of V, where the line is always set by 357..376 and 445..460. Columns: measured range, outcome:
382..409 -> -2.8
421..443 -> -3.4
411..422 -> 3.2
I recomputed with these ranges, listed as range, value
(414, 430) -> 4.86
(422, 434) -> 5.84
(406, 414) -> 4.79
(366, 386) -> 9.99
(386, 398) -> 8.73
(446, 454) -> 3.61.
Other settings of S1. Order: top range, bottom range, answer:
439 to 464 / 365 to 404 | 0.49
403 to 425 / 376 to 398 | 0.51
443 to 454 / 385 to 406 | 0.49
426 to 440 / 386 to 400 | 0.73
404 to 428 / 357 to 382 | 0.52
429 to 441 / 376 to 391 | 0.62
